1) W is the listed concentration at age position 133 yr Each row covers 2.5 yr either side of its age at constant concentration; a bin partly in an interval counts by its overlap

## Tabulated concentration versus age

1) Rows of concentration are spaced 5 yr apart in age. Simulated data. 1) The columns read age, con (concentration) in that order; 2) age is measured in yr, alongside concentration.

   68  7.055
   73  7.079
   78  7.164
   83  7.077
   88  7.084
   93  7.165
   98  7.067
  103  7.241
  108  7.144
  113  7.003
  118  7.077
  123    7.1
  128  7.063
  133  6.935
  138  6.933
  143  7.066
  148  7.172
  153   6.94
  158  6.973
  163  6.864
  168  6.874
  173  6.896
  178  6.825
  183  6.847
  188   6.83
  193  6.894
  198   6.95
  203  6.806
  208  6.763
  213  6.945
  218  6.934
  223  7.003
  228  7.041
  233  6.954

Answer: 6.935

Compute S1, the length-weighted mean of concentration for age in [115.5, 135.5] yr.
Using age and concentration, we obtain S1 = 7.04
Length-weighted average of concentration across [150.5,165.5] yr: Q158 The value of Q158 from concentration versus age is 6.93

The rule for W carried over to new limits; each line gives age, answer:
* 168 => 6.874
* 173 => 6.896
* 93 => 7.165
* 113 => 7.003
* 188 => 6.83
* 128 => 7.063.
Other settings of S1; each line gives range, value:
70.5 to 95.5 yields 7.11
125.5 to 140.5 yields 6.98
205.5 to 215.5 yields 6.85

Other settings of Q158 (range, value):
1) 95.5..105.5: 7.15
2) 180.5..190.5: 6.84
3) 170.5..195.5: 6.86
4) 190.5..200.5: 6.92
